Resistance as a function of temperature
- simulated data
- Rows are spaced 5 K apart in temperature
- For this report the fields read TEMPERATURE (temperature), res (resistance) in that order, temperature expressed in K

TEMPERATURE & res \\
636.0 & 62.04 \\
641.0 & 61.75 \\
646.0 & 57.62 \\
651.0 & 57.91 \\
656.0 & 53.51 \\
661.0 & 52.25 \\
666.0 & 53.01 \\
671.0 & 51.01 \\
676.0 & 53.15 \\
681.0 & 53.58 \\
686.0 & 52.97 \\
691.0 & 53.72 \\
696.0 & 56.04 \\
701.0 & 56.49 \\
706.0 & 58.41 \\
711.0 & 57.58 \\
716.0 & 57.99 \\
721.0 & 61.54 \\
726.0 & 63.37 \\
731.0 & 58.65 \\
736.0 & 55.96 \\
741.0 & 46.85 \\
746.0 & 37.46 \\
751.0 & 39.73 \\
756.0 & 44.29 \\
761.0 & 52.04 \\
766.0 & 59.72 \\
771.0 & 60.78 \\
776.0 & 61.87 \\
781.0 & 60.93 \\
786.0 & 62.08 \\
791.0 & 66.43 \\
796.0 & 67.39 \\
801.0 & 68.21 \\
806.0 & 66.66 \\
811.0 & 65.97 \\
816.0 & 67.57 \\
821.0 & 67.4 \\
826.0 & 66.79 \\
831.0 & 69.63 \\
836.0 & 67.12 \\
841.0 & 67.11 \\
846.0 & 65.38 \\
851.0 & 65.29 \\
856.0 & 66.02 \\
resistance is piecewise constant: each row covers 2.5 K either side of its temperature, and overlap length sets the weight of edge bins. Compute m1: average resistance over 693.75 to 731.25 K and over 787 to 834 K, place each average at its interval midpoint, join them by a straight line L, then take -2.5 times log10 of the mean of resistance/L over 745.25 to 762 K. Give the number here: 0.40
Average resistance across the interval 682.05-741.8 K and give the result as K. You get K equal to 56.8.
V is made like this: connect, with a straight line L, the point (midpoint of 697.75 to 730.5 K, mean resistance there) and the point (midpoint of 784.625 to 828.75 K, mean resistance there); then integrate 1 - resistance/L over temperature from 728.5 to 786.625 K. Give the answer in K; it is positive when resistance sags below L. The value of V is 8.9 K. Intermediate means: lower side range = 59.1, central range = 53.1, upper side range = 66.6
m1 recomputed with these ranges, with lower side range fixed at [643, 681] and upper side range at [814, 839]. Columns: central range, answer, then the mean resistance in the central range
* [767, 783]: 0.04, 61.1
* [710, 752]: 0.12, 53.6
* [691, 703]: 0.02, 55.7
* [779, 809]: -0.01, 65.4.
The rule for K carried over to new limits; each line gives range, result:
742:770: 47.4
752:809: 60.4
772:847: 65.9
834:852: 66.3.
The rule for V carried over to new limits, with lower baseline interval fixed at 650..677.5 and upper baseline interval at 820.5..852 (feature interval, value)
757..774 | 1.4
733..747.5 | 2.8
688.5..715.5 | -0.1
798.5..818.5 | -0.7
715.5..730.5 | -0.8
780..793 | 0.0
